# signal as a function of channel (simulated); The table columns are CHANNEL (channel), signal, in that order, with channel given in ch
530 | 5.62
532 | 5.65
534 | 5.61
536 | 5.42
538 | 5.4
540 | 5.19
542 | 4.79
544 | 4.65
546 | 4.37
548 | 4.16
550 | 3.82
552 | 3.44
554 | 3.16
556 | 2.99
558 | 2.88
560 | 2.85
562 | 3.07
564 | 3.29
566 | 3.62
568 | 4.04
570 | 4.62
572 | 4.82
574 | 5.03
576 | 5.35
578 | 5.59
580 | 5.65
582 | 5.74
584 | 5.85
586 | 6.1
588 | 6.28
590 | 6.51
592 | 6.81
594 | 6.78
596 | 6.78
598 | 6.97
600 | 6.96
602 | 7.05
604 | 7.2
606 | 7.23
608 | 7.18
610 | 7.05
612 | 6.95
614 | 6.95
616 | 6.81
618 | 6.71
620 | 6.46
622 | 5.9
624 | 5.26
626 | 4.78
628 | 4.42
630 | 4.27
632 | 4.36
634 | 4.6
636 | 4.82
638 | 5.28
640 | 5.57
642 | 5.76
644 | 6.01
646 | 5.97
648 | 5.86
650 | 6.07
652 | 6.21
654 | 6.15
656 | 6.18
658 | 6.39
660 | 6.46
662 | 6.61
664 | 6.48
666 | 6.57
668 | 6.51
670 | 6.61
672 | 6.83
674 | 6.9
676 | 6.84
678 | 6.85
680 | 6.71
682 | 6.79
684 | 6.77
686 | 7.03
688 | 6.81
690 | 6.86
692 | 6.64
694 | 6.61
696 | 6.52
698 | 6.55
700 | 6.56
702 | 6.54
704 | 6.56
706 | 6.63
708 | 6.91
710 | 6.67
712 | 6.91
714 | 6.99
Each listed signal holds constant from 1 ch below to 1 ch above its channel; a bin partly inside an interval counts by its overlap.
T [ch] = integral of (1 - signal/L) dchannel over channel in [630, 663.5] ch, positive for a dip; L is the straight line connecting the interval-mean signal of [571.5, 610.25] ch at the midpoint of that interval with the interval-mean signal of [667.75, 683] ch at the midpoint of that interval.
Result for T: 4.5 ch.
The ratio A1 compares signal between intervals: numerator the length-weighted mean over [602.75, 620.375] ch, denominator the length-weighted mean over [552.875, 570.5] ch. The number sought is 2.08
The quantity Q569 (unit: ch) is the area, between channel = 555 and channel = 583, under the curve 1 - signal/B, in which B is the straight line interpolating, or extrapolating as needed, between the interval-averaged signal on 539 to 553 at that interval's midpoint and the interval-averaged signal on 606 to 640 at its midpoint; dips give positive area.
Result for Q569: 3.22 ch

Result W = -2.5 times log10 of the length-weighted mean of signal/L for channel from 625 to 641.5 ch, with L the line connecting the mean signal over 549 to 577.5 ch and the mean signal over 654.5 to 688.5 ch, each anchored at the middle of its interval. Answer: 0.181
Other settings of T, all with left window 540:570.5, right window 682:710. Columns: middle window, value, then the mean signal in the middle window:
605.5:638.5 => -4.6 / 5.81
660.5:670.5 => -0.8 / 6.55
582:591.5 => -3.8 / 6.17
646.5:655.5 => -0.5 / 6.07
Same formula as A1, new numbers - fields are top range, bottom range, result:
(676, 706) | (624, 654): 1.26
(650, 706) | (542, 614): 1.25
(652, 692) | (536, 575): 1.64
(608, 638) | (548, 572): 1.62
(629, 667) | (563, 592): 1.10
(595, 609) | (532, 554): 1.51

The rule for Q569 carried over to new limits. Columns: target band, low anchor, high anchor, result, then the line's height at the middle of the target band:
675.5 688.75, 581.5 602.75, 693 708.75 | -0.5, 6.59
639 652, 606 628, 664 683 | 1.3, 6.54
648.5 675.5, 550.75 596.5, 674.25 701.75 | -0.7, 6.3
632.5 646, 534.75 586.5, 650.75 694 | 1.4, 5.98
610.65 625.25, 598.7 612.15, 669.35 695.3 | 1.3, 7.04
